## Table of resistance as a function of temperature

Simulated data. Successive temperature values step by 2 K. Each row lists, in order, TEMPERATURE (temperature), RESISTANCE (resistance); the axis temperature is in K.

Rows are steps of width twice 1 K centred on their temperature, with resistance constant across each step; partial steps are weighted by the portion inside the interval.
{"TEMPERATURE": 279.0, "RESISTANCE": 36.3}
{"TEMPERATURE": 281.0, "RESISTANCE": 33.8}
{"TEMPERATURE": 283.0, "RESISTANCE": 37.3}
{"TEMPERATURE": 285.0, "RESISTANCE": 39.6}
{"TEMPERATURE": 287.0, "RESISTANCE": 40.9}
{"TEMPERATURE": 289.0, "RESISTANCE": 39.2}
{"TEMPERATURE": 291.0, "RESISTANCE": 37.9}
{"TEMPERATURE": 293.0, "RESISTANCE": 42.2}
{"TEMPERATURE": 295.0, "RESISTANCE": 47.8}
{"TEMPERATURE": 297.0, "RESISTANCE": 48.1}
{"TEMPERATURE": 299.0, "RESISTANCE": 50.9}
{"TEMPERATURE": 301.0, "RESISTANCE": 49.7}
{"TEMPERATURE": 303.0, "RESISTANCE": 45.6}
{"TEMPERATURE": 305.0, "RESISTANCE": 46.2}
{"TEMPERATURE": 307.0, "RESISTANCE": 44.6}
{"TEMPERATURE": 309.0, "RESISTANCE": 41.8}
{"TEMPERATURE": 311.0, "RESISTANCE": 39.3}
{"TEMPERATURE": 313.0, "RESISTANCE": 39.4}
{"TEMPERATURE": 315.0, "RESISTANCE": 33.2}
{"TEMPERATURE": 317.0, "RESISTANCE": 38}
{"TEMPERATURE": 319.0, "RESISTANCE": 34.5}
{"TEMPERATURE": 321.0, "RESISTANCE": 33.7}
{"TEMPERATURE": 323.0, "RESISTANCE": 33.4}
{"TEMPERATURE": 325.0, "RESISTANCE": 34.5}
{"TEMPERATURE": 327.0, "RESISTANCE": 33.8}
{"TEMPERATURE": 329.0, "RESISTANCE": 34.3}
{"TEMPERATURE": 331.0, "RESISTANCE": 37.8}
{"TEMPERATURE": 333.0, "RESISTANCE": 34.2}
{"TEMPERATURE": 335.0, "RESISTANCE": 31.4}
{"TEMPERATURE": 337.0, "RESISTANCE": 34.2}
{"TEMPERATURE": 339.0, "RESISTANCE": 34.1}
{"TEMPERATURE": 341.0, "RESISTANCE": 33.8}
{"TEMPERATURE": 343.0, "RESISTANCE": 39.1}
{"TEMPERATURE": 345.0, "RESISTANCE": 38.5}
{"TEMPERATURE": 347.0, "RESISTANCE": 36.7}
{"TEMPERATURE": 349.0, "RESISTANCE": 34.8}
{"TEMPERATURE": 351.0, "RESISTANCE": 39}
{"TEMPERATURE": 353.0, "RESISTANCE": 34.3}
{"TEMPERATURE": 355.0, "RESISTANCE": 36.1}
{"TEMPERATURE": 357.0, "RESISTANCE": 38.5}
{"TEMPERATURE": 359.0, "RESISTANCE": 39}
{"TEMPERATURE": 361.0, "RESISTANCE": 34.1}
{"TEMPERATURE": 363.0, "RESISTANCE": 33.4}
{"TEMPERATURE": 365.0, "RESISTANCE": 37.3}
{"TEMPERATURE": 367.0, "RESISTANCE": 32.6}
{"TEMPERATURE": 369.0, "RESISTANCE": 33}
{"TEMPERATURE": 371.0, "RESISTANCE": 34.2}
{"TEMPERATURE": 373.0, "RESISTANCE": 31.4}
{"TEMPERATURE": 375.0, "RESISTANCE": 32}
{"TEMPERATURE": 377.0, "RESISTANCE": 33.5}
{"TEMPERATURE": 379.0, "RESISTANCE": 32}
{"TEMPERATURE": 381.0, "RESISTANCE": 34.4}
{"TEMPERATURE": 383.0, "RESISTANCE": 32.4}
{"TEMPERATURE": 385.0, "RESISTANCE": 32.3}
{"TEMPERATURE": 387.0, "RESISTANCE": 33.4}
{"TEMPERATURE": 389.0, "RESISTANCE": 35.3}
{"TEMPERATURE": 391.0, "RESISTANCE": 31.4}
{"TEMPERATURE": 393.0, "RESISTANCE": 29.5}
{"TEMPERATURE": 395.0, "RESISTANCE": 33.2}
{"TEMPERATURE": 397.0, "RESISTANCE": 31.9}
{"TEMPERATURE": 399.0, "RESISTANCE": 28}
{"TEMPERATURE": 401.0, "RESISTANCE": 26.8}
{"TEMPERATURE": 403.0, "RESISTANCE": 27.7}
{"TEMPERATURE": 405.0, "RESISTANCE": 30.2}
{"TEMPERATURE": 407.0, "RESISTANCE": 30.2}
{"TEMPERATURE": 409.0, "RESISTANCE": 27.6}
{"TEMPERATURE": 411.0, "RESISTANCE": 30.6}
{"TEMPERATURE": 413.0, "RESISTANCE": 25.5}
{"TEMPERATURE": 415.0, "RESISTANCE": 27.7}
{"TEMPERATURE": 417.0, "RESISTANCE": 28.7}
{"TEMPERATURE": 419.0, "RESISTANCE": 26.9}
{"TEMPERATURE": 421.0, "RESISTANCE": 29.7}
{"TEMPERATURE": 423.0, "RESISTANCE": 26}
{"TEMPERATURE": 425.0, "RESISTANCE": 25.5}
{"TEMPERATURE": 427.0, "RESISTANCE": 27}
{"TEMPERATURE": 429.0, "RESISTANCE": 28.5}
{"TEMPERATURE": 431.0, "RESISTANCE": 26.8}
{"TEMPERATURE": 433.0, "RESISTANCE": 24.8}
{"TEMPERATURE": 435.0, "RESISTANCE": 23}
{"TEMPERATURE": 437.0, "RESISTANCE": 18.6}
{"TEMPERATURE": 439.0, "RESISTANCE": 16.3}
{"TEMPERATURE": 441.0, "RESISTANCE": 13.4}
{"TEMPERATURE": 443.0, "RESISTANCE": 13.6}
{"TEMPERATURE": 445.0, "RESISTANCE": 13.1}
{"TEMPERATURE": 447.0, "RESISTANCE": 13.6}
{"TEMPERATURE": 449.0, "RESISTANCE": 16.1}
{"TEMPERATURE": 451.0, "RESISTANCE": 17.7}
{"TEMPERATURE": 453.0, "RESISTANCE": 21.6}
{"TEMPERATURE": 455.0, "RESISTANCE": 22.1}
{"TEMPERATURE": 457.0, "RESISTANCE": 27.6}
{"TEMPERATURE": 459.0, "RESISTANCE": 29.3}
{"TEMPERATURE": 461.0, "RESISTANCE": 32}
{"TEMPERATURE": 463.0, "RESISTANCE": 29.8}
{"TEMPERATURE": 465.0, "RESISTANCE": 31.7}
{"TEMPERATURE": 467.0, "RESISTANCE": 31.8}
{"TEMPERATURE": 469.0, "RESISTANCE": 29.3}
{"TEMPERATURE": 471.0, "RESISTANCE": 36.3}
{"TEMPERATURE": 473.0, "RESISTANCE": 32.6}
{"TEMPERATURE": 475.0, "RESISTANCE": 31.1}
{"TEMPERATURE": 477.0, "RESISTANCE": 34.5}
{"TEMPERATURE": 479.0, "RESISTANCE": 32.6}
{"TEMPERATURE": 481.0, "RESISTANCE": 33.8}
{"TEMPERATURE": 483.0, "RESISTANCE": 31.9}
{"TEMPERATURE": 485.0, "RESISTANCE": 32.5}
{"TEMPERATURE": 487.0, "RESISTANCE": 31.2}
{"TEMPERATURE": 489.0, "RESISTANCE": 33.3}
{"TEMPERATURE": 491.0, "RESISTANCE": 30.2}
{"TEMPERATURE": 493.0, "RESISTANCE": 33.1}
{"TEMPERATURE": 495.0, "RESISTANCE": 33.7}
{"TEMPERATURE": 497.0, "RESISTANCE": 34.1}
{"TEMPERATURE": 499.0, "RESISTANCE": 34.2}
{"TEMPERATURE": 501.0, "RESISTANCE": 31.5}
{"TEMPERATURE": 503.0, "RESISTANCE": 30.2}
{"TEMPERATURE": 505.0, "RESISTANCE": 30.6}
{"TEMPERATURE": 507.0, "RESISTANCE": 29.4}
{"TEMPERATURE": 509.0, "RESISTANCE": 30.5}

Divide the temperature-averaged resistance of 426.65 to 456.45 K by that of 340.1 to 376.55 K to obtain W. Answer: 0.6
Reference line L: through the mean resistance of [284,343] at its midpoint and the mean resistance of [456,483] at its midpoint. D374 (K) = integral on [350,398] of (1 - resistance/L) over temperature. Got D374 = 3.1 K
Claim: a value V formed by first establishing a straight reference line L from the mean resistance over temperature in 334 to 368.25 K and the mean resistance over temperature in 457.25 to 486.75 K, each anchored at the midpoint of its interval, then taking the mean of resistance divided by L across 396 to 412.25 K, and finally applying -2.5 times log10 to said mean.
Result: 0.17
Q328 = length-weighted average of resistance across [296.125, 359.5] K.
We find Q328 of 38.2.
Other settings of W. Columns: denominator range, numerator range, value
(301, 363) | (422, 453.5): 0.55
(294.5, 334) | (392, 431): 0.71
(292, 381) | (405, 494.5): 0.72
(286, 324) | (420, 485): 0.62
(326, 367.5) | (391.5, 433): 0.80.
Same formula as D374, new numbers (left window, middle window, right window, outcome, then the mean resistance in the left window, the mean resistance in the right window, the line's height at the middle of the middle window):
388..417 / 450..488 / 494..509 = 1.45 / 29.7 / 31.9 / 31.1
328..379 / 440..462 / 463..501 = 8.71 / 35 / 32.6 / 33.2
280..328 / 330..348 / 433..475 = 0.40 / 40.2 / 23.7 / 36.4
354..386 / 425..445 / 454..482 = 6.85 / 34.1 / 31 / 32.1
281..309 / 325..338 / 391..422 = 1.48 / 43.4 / 29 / 38.7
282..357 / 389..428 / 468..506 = 7.24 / 38.6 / 32.5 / 35.4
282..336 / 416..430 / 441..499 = 1.77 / 39.6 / 28.1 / 31.4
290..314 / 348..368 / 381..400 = 0.38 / 44.5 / 32.1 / 36.6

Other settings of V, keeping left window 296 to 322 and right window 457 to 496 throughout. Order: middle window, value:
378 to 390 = 0.129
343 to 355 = 0.078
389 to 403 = 0.210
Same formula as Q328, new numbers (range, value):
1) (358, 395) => 33.4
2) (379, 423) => 30.1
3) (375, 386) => 32.8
